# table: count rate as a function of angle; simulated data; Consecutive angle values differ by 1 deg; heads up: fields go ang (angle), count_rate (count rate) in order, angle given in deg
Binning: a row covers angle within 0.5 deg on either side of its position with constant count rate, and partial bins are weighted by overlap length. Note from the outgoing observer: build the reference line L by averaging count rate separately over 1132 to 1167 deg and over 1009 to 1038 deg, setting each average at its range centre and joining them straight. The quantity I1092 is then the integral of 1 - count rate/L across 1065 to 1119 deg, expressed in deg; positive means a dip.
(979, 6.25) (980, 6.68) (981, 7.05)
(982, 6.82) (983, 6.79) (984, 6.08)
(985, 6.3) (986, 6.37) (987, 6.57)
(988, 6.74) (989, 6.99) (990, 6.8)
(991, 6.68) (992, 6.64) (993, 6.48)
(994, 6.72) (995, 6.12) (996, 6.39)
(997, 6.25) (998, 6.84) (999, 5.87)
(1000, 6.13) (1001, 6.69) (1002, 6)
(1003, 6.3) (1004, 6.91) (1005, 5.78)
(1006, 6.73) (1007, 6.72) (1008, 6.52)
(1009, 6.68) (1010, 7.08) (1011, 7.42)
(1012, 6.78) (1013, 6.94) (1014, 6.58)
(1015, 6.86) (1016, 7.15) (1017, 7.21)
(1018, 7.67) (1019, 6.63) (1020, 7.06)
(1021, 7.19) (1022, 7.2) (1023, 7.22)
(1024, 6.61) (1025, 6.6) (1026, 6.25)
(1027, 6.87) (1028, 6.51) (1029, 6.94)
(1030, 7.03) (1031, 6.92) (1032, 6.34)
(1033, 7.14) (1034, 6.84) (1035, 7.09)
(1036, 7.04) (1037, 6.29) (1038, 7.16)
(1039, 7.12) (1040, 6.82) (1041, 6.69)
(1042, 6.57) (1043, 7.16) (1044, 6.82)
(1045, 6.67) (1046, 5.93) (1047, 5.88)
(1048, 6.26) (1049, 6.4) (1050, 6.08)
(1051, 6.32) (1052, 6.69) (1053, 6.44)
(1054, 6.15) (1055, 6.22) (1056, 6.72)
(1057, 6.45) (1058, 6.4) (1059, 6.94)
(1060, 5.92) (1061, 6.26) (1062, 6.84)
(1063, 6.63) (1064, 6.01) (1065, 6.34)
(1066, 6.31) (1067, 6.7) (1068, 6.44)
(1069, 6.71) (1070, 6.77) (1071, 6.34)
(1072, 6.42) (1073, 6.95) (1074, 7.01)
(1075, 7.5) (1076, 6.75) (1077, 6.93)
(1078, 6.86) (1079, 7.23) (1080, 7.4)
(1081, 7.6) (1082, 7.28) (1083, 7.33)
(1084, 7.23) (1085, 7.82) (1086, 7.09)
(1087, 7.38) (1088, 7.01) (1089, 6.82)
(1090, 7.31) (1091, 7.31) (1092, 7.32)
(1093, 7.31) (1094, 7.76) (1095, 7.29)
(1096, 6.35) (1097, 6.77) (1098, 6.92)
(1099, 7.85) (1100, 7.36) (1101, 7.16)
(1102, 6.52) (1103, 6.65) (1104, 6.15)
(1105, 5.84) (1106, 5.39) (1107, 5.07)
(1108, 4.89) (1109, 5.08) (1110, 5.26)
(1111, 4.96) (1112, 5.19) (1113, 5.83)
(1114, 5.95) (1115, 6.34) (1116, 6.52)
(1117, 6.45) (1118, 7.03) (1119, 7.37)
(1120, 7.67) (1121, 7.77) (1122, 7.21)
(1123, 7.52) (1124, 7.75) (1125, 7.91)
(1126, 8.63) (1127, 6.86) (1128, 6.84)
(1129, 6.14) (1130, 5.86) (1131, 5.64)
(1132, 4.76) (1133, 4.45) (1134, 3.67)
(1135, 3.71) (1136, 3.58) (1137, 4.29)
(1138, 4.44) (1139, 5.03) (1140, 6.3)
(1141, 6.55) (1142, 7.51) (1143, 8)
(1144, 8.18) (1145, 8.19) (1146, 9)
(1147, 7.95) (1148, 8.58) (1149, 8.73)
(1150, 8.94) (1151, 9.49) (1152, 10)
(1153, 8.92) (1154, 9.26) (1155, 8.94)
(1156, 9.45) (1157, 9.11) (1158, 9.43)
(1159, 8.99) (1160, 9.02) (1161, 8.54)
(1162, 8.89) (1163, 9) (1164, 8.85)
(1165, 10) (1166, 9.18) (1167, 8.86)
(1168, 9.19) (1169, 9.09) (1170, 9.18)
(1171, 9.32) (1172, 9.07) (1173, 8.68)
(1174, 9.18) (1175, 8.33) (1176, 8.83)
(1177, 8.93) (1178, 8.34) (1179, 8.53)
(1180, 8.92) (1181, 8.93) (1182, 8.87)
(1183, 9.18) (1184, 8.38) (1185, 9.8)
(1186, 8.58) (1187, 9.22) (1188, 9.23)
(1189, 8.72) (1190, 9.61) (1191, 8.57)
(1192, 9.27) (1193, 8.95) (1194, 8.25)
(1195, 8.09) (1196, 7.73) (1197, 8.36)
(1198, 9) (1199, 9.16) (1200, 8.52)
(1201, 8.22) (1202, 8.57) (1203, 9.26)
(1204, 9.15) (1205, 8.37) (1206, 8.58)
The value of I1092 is 4.98 deg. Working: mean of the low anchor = 6.91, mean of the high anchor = 7.74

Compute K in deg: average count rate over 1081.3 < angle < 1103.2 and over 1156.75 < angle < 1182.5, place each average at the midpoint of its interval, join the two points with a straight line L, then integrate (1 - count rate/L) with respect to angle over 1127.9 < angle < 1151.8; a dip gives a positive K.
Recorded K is 5.1 deg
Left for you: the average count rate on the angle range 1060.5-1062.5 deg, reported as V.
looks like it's 6.55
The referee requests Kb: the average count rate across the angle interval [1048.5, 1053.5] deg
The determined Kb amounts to 6.39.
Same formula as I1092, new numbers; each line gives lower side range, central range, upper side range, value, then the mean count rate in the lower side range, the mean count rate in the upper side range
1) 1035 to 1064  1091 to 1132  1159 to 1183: 6.14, 6.53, 8.95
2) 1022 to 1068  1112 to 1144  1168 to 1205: 6.64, 6.6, 8.83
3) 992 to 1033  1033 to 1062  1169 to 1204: 2.31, 6.71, 8.83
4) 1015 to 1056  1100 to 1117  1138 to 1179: 4.30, 6.73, 8.62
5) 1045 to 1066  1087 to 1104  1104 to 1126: -1.91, 6.35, 6.38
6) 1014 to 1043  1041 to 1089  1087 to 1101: 2.40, 6.89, 7.19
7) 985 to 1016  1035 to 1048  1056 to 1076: -0.18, 6.59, 6.58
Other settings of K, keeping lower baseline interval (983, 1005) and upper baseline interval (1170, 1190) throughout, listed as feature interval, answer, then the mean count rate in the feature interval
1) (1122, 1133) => 2.03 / 6.7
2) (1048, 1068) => 2.46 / 6.41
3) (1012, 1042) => 0.03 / 6.89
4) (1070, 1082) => 0.87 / 7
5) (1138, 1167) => 0.21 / 8.51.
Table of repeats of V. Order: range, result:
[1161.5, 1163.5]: 8.95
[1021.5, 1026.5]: 6.78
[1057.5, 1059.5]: 6.67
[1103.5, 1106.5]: 5.79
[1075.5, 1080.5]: 7.03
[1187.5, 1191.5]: 9.03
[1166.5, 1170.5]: 9.08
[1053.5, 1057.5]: 6.38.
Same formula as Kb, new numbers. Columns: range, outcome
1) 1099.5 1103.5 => 6.92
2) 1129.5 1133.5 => 5.18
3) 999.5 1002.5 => 6.27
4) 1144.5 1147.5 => 8.38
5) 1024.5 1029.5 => 6.63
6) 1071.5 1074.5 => 6.79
